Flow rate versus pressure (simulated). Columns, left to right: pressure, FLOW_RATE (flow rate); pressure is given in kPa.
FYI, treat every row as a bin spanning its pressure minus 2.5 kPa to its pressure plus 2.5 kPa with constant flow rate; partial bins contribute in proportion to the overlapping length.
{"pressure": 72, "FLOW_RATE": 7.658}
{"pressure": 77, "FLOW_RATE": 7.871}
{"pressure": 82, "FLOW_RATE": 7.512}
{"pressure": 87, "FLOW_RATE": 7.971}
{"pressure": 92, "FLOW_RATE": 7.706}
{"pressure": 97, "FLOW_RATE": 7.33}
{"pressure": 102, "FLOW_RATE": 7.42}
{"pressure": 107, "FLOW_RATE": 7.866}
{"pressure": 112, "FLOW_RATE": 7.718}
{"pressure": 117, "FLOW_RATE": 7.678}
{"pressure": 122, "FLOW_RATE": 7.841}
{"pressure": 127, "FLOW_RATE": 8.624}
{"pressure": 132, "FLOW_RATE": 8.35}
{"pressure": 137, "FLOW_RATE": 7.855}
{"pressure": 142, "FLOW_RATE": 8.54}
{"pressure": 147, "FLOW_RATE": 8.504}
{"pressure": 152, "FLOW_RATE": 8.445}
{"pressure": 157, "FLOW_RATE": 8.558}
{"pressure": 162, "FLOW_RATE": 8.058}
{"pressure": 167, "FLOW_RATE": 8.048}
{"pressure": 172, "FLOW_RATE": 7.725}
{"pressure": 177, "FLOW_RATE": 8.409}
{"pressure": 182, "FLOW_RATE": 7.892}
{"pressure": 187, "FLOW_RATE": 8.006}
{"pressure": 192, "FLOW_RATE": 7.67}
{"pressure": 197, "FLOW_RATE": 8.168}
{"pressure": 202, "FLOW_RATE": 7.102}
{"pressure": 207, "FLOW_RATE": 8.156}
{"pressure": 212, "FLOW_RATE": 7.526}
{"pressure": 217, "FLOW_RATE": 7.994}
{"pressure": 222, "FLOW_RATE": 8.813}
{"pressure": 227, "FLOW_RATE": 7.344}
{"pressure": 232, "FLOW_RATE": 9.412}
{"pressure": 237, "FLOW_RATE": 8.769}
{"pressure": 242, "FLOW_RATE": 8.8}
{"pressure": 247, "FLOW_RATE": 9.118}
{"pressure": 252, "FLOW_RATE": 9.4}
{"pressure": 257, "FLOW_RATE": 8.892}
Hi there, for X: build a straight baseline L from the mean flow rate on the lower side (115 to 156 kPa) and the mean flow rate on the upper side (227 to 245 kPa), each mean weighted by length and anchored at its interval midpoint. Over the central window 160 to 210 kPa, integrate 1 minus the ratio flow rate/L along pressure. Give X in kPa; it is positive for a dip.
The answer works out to 3.4 kPa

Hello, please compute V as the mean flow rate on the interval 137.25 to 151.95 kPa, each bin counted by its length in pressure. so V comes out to 8.41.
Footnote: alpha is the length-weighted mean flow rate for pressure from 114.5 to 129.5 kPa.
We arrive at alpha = 8.05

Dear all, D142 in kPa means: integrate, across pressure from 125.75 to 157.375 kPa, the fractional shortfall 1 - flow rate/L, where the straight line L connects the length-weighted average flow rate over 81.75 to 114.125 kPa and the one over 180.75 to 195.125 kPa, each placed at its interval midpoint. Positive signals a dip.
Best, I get -2.6 kPa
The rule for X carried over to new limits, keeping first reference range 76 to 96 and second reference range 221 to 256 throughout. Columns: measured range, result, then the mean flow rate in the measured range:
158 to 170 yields 0.26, 8.1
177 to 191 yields 0.70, 8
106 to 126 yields 0.27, 7.83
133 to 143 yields -0.09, 8.17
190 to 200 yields 0.72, 7.89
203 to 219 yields 1.49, 7.81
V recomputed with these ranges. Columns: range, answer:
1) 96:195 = 8.04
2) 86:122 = 7.67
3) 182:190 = 7.95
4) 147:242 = 8.14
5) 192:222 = 7.86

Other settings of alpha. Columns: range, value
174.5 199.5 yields 8.03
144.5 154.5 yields 8.47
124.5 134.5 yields 8.49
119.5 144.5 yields 8.24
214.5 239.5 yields 8.47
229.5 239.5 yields 9.09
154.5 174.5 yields 8.1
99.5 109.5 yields 7.64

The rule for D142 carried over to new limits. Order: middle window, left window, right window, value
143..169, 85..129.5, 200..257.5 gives -0.93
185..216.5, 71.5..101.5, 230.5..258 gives 3.24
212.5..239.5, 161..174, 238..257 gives 1.10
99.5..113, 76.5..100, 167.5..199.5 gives 0.10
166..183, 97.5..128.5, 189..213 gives -0.59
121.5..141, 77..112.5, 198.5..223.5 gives -1.26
